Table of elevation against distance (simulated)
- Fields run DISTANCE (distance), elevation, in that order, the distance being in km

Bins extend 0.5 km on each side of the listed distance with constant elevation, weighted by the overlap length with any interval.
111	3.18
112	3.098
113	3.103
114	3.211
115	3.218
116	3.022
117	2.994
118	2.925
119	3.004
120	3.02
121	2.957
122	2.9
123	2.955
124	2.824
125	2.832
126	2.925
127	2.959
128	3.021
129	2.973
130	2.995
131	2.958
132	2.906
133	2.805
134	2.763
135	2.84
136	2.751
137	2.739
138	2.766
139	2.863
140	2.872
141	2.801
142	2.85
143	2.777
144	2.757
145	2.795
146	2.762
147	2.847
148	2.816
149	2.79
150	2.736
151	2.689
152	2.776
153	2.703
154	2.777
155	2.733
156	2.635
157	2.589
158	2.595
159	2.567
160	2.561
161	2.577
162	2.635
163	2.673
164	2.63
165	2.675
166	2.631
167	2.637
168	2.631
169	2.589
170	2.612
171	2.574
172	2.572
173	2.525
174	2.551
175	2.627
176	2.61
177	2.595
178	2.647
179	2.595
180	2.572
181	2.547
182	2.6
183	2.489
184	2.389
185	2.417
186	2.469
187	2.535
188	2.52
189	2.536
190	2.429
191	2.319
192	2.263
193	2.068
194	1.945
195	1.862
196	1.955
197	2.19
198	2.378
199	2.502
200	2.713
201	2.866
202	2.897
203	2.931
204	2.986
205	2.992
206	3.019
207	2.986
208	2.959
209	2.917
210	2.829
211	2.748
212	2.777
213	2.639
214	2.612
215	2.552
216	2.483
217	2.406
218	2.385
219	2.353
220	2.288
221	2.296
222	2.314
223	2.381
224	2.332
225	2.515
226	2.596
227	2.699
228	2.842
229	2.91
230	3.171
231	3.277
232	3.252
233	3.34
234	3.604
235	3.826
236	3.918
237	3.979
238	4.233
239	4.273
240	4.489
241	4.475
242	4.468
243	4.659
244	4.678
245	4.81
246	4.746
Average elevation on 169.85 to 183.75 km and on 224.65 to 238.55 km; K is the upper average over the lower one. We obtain 1.3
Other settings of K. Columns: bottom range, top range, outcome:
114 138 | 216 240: 1.03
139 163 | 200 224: 0.98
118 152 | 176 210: 0.89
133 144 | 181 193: 0.87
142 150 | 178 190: 0.90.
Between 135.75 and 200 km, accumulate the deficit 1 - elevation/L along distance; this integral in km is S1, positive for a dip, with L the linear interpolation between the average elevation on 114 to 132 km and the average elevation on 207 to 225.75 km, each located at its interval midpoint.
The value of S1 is 4.5 km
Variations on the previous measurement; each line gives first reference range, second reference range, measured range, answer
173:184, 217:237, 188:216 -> 1.4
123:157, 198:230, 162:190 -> 1.8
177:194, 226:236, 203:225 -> 2.1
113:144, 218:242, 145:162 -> 1.6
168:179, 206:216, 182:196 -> 1.8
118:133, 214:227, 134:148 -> 0.3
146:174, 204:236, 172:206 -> 2.7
